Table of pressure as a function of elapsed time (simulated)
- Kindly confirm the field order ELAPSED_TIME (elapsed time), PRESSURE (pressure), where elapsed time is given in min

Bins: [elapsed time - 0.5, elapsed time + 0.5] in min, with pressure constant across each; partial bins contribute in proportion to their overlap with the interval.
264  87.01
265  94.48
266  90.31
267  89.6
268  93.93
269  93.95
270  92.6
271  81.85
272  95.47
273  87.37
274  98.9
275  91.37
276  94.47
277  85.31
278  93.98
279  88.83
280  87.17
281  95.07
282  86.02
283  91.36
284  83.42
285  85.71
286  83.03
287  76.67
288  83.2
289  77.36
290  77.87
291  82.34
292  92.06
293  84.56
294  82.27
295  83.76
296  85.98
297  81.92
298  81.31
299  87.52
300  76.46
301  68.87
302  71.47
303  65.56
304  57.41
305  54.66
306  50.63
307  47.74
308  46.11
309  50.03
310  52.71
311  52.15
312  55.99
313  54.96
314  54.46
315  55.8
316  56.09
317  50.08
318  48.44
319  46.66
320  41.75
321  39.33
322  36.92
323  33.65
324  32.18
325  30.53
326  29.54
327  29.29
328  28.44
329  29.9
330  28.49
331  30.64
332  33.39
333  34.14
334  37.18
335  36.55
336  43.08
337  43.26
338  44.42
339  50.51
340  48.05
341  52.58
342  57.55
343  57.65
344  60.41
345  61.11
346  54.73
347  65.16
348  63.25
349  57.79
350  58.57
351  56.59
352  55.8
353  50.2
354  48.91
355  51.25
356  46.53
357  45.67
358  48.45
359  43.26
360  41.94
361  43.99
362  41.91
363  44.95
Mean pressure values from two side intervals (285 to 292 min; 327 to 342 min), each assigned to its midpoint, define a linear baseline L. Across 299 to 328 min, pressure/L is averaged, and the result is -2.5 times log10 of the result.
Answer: 0.18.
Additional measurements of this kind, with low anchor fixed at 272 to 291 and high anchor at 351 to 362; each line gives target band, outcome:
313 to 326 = 0.47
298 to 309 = 0.20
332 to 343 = 0.27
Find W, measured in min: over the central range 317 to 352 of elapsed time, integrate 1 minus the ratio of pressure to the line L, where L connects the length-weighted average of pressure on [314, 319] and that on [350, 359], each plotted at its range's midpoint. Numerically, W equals 4.7 min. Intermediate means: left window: 52.2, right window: 50.5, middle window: 44.4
